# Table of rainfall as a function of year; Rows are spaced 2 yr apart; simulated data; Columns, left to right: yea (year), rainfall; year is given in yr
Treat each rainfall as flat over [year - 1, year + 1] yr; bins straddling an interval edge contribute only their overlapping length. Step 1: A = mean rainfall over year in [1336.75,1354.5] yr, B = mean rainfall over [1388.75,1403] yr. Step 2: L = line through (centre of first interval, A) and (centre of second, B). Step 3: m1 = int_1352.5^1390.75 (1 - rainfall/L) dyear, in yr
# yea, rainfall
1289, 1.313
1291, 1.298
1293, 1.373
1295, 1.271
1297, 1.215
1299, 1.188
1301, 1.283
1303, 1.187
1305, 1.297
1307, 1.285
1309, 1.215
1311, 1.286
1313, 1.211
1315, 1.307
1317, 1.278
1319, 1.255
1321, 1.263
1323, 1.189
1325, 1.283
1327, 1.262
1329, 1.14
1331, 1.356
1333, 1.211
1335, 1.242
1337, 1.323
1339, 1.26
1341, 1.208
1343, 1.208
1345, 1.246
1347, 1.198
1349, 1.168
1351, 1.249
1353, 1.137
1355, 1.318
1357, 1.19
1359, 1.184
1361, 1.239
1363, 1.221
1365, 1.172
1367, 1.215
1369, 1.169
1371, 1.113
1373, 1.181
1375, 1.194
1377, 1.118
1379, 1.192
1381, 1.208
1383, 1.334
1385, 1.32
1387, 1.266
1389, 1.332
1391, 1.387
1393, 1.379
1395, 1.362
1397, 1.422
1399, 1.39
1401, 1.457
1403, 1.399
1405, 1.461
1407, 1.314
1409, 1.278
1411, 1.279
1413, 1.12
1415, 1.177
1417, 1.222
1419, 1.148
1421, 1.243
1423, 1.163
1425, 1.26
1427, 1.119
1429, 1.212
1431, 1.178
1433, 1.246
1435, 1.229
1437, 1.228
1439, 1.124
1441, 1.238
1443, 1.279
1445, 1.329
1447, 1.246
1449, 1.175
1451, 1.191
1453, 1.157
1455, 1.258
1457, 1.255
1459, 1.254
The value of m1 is 2.6 yr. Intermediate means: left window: 1.22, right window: 1.39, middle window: 1.22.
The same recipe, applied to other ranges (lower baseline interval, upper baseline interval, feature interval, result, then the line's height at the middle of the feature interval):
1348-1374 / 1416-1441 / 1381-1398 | -2.0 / 1.2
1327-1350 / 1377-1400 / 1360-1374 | 1.0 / 1.28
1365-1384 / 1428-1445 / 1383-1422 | -3.5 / 1.21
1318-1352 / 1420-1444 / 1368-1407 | -2.4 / 1.22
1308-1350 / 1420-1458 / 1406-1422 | 0.0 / 1.22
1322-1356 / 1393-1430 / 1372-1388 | 0.4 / 1.26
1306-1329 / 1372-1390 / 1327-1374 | 1.1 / 1.25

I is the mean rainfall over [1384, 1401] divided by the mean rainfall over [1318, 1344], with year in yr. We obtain 1.1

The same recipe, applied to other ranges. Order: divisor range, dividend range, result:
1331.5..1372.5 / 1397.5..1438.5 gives 1.03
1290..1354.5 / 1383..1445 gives 1.02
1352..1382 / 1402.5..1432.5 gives 1.04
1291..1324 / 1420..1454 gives 0.96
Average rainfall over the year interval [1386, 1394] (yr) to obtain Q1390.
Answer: 1.34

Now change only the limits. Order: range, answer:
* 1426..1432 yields 1.17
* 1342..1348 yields 1.22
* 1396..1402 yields 1.42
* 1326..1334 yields 1.24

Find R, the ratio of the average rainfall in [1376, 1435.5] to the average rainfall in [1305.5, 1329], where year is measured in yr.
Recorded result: 1.02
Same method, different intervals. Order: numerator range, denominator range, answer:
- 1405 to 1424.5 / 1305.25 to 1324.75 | 0.98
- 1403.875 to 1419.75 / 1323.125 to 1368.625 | 1.02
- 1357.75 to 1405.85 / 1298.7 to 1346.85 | 1.02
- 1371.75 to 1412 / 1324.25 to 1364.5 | 1.07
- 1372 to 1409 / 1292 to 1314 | 1.05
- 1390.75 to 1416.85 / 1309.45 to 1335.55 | 1.07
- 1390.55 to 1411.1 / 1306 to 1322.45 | 1.09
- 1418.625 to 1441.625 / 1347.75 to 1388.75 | 0.99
